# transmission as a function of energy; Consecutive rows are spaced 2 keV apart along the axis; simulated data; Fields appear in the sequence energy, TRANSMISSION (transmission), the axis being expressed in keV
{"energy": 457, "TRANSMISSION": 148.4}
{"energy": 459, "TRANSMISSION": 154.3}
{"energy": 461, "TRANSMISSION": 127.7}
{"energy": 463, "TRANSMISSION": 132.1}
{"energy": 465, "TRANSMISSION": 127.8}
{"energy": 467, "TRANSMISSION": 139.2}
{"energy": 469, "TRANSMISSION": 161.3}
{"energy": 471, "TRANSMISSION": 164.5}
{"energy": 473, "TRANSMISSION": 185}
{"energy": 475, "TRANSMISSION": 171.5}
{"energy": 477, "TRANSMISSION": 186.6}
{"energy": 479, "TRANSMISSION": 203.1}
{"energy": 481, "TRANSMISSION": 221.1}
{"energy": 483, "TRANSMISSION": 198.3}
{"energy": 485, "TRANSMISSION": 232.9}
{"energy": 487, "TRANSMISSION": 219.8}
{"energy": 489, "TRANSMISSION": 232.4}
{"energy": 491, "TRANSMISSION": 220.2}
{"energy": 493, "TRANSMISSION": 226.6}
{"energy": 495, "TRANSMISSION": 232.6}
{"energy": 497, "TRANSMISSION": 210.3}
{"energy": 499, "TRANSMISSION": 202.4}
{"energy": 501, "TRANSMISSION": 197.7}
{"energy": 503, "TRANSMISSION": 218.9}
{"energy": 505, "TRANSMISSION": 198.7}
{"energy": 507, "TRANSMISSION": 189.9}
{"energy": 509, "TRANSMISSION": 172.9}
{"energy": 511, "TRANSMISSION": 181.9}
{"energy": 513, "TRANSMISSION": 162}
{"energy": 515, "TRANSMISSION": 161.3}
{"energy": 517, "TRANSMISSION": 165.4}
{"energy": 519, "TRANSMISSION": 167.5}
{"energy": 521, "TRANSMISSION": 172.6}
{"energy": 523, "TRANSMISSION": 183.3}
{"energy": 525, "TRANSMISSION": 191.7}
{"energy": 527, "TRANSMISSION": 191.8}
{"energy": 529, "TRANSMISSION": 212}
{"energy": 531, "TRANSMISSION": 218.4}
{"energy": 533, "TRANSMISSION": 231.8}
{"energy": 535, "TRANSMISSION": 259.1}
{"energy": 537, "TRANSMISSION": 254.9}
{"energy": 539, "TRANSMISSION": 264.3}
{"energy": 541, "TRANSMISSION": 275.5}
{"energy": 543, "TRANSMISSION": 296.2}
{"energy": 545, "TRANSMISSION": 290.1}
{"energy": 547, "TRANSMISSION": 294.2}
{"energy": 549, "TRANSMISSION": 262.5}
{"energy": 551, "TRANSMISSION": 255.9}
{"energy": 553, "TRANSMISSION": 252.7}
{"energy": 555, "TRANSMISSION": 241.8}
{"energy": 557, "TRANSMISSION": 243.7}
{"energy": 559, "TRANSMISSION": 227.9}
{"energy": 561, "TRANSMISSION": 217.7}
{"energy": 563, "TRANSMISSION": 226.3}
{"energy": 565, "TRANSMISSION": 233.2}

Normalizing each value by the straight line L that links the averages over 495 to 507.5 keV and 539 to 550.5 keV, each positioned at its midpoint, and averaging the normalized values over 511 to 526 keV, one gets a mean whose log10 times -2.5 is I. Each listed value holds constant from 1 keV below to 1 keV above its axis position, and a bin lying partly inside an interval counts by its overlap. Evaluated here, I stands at 0.34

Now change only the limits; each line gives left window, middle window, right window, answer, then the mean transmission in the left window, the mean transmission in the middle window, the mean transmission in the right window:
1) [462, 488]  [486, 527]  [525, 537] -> 0.04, 180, 195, 223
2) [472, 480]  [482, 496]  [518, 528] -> -0.20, 187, 223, 181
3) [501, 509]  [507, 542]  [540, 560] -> 0.12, 198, 204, 264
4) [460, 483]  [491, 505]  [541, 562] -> -0.09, 167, 214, 259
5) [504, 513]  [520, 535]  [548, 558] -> 0.05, 183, 204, 251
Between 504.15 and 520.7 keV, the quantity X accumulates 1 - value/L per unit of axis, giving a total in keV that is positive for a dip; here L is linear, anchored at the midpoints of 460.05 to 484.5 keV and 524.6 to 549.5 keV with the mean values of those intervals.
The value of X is 3.37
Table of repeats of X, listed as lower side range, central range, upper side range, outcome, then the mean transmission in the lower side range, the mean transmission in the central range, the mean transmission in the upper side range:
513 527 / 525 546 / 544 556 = -2.3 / 174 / 247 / 266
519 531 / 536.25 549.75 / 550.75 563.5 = -3.8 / 191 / 277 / 237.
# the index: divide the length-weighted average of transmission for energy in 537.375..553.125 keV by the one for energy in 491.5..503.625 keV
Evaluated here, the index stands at 1.28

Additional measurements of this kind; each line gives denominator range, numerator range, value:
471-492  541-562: 1.26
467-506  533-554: 1.33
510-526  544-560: 1.49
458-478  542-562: 1.67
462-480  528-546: 1.57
